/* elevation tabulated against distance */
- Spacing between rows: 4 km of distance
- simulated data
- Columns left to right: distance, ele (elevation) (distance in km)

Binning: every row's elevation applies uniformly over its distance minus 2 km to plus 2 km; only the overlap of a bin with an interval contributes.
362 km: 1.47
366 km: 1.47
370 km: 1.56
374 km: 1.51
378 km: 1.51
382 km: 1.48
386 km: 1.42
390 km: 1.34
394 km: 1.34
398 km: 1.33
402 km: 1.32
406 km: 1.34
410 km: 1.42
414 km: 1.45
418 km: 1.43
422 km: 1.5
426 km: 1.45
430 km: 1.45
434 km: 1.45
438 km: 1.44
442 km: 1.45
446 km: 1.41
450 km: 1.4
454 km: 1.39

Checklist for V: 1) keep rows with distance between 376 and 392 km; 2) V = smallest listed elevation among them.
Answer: 1.34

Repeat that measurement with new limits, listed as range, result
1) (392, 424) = 1.32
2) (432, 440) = 1.44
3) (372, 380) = 1.51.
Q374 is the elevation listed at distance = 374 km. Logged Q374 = 1.51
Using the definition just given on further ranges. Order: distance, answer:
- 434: 1.45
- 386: 1.42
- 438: 1.44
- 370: 1.56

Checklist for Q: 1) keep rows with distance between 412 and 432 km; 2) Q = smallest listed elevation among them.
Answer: 1.43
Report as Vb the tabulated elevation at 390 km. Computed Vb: 1.34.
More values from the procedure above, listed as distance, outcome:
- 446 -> 1.41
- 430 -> 1.45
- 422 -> 1.5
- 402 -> 1.32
